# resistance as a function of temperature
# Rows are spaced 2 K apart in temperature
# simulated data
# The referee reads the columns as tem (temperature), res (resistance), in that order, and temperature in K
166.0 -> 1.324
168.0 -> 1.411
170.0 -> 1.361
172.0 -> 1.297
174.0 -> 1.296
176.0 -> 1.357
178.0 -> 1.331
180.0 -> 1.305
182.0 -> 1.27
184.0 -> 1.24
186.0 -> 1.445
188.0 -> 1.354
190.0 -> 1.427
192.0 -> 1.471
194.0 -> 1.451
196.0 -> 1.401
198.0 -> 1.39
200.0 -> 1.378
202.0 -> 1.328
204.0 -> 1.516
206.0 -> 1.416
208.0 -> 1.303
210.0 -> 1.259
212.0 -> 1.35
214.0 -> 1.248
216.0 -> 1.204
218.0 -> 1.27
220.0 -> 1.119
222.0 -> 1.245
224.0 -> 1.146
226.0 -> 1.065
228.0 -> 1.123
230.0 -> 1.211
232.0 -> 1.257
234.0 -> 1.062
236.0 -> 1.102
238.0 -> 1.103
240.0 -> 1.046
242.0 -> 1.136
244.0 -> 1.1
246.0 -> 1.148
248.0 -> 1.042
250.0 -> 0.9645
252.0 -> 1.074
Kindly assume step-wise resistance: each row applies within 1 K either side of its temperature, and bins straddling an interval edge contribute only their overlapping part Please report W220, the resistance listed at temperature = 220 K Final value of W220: 1.119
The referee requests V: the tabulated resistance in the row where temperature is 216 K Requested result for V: 1.204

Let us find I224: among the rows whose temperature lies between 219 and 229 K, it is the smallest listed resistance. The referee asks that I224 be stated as 1.065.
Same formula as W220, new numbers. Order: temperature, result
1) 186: 1.445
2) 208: 1.303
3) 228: 1.123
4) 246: 1.148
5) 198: 1.39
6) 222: 1.245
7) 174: 1.296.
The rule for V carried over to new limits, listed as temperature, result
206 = 1.416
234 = 1.062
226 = 1.065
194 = 1.451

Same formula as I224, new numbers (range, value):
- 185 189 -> 1.354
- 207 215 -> 1.248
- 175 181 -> 1.305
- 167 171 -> 1.361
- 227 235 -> 1.062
